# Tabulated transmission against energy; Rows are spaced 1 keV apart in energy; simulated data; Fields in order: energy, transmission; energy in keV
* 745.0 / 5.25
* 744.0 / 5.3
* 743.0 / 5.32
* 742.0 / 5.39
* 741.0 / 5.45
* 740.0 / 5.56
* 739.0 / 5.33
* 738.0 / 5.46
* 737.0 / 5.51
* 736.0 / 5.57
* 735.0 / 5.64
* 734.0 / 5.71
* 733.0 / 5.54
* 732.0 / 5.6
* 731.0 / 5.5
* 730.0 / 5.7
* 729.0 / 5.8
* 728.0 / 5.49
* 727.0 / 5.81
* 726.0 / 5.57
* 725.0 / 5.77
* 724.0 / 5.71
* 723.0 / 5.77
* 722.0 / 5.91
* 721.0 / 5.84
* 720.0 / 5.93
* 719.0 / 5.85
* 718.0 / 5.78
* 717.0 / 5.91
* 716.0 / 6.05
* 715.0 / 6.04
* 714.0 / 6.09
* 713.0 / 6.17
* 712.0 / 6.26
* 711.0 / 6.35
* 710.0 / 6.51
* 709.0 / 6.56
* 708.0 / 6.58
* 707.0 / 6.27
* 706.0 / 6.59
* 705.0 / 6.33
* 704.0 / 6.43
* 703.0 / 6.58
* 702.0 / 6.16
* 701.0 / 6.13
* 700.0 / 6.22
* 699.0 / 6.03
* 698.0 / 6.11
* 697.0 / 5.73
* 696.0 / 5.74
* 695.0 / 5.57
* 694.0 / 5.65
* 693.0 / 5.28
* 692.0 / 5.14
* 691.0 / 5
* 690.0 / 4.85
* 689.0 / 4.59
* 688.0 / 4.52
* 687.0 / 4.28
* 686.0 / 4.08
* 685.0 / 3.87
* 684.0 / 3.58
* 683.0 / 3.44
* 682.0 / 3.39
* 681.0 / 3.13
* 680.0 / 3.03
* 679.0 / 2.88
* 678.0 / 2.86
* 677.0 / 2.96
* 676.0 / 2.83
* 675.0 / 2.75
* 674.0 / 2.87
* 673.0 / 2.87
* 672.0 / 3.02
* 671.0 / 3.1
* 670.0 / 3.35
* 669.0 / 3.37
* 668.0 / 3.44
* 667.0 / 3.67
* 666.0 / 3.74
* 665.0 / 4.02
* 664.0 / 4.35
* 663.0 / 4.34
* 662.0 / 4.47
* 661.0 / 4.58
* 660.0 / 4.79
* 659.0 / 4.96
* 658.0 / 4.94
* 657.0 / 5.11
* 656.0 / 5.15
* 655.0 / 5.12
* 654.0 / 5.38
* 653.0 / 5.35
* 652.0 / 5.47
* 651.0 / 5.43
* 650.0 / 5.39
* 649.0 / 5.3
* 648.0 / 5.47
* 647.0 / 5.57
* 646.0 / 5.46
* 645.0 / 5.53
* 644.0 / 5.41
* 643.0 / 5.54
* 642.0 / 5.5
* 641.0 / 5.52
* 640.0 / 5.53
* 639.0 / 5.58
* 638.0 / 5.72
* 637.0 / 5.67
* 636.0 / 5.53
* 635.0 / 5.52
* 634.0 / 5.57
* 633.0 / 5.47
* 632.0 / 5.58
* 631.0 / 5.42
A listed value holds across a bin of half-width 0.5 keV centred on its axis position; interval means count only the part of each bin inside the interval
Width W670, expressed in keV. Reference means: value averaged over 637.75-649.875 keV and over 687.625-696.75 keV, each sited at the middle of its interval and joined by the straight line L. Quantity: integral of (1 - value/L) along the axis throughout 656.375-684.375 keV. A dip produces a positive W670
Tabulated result 8.9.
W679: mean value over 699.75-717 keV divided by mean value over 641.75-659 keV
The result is 1.2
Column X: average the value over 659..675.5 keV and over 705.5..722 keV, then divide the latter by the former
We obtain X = 1.7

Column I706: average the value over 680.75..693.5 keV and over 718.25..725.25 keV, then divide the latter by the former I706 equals 1.4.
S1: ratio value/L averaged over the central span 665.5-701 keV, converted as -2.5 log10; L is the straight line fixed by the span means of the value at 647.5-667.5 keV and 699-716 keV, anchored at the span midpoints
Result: 0.35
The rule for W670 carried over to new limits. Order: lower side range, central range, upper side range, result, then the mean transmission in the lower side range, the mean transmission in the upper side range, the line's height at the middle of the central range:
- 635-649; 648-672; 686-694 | 3.3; 5.53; 4.82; 5.26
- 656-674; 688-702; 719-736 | -2.0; 4.01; 5.71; 4.82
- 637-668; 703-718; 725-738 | -2.2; 5.06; 5.62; 5.47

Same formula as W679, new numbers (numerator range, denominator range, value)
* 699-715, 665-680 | 2.01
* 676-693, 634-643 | 0.69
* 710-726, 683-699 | 1.21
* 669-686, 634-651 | 0.57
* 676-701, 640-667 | 0.89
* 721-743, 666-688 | 1.69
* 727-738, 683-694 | 1.24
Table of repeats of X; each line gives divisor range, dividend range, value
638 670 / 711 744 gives 1.16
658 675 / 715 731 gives 1.52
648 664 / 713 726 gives 1.17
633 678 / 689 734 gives 1.27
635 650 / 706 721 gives 1.12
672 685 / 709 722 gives 1.97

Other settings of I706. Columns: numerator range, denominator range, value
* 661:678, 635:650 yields 0.63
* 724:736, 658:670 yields 1.36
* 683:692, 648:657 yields 0.82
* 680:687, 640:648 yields 0.65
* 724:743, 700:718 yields 0.89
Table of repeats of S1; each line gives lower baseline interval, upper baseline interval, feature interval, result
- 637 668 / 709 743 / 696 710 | -0.132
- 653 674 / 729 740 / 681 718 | -0.129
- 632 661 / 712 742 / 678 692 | 0.382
